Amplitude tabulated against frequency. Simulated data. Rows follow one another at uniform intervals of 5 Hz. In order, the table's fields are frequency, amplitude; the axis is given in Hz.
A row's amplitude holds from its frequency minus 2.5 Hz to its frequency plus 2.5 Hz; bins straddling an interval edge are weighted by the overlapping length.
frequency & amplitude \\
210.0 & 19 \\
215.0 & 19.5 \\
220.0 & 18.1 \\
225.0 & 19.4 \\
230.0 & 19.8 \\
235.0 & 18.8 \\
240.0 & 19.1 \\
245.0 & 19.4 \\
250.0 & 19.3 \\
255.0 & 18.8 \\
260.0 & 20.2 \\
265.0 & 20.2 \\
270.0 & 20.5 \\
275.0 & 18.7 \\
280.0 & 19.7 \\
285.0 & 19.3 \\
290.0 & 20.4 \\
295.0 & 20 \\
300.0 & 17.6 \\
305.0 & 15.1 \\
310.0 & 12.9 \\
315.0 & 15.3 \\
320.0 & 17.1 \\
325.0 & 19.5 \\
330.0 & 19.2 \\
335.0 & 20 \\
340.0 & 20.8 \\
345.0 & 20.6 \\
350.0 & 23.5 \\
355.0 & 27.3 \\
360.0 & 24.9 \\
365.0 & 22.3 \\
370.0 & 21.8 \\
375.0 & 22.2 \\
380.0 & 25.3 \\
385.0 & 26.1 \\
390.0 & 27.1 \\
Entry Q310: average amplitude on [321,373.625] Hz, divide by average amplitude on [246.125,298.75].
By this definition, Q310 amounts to 1.11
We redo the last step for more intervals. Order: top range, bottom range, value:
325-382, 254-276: 1.13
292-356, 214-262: 0.99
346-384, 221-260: 1.24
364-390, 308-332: 1.42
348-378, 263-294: 1.20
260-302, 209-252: 1.02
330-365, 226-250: 1.17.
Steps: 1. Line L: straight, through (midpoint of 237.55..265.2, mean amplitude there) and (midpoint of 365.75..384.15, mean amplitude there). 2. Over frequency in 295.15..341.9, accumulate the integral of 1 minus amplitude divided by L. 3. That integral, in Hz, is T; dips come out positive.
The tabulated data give 8.6 Hz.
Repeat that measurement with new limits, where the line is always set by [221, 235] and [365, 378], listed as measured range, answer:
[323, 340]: 1.3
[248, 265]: 0.3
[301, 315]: 4.2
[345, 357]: -1.4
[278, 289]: 0.4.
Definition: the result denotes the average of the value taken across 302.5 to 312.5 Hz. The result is 14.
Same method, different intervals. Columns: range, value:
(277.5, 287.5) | 19.5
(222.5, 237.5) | 19.3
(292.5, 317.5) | 16.2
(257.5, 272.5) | 20.3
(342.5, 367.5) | 23.7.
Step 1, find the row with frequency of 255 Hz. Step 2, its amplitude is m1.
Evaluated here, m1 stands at 18.8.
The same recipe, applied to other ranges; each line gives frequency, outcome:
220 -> 18.1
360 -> 24.9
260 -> 20.2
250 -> 19.3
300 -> 17.6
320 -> 17.1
